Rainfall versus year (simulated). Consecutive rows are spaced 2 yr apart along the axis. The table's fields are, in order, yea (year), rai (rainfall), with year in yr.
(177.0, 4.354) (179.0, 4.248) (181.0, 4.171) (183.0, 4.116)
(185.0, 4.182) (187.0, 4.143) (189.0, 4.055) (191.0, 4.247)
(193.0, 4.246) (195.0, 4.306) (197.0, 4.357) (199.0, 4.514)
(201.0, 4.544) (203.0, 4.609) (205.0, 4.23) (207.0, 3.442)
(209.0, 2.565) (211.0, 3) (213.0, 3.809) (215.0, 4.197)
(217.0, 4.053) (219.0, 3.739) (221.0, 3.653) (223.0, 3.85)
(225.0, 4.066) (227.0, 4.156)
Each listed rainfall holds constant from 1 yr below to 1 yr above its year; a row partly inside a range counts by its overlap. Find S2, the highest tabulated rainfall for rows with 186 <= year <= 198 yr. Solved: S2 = 4.357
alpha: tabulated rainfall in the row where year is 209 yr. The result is 2.565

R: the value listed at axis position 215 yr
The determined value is 4.197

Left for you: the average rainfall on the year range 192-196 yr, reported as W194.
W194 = 4.28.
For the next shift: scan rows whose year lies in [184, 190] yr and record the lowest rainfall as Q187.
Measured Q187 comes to 4.055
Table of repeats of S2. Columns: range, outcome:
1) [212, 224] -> 4.197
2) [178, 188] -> 4.248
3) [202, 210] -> 4.609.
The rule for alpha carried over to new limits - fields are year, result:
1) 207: 3.442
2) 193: 4.246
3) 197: 4.357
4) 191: 4.247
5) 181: 4.171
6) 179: 4.248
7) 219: 3.739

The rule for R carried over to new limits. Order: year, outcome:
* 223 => 3.85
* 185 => 4.182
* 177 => 4.354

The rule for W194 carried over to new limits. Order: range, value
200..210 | 3.88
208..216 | 3.39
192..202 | 4.39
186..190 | 4.1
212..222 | 3.89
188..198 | 4.24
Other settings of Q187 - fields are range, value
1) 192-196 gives 4.246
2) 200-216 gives 2.565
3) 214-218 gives 4.053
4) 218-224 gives 3.653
